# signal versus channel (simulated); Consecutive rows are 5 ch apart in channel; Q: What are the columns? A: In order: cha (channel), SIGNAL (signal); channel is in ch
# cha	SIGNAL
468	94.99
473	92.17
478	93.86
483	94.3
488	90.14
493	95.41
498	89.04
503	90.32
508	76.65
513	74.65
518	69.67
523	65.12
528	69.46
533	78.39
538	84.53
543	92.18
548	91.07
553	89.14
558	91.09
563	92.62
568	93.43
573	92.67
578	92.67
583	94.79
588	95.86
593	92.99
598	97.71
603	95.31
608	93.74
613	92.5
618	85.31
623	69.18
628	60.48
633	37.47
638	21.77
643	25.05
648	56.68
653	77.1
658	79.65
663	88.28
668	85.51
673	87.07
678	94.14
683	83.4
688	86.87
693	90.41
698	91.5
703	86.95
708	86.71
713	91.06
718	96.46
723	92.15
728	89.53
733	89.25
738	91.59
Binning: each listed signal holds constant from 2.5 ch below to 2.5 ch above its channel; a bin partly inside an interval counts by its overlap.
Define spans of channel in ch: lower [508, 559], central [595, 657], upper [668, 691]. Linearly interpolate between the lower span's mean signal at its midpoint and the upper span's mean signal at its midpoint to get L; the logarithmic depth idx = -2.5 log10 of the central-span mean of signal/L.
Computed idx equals 0.23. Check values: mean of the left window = 80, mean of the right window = 87.7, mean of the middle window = 68.2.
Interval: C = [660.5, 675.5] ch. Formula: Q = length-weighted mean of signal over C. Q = 87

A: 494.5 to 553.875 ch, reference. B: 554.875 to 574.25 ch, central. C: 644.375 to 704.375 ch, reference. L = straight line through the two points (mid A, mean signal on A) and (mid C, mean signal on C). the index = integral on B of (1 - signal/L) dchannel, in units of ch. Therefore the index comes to -2.6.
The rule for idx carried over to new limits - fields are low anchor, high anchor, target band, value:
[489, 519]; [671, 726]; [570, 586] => -0.09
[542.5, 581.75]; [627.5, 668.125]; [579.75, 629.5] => -0.18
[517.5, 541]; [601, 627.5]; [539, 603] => -0.17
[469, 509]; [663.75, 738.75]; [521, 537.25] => 0.24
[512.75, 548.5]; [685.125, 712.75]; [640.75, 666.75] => 0.27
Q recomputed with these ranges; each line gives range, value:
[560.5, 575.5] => 92.9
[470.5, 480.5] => 93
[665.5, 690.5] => 87.4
